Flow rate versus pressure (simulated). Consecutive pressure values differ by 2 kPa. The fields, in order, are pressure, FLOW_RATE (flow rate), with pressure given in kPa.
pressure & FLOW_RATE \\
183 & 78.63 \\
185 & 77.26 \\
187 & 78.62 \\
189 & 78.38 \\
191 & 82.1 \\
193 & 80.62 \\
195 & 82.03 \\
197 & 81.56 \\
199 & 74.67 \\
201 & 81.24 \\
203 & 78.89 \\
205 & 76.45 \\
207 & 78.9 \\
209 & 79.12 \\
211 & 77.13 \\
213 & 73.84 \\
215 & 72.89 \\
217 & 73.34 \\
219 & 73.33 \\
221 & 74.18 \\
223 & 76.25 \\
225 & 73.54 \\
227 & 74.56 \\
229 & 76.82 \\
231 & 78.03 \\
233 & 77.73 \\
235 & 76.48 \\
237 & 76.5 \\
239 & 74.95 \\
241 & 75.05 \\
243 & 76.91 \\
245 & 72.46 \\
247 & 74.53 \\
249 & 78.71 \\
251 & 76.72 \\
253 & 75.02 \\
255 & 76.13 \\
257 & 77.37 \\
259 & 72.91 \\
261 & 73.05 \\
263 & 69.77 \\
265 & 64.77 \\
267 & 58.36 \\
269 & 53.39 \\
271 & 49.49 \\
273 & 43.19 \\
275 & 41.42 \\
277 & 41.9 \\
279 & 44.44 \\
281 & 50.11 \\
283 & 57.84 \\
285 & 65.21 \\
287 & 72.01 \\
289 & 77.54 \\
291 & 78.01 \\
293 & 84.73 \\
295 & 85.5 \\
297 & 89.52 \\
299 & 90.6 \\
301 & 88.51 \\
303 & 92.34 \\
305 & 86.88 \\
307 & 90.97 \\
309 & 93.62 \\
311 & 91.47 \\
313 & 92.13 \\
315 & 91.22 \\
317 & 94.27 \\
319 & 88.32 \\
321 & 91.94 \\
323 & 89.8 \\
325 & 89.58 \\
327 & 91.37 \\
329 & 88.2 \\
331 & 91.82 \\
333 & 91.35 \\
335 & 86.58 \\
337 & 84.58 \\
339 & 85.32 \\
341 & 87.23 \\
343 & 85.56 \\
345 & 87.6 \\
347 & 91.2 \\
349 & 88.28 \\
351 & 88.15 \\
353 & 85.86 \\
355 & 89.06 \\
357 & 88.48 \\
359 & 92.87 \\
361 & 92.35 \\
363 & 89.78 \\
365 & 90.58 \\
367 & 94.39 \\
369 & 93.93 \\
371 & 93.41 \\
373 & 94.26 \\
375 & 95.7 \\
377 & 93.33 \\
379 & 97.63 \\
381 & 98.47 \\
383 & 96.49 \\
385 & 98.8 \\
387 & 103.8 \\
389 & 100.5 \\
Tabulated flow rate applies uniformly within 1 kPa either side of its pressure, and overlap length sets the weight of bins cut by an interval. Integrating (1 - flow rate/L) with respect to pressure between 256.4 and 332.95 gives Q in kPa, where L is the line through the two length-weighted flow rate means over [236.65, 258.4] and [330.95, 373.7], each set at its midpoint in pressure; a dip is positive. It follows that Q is 5.6 kPa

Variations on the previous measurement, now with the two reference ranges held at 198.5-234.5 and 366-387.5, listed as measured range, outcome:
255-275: 4.9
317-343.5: 0.4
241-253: 0.6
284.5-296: 1.0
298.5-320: -0.8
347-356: 0.5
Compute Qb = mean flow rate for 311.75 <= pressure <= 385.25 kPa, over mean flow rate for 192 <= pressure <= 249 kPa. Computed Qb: 1.2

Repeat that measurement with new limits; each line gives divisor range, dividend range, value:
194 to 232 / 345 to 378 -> 1.19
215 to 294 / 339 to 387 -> 1.33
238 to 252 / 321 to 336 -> 1.19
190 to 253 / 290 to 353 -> 1.16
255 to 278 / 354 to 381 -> 1.56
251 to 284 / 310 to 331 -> 1.52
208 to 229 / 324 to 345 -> 1.18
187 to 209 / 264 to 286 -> 0.65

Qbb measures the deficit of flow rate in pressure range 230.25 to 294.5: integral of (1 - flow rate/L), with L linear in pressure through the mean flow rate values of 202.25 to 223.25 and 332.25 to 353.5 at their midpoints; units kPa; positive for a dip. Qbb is 9.9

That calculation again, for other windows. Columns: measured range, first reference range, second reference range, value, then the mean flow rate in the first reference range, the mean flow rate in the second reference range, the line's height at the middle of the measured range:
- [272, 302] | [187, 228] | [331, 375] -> 6.0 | 77.2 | 89.8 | 84.1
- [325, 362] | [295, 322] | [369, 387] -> 1.9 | 90.7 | 96.3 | 93.5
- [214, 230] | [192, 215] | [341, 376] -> 1.1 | 78.3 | 90.6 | 79.8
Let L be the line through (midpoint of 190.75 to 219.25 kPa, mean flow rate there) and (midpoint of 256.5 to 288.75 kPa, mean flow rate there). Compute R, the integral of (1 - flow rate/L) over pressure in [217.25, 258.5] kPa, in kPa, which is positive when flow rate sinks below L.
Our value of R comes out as -4.5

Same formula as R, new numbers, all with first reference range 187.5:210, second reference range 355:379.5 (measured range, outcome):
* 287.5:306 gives 0.3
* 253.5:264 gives 1.3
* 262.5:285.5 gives 8.8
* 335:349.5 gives 0.6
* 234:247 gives 1.2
